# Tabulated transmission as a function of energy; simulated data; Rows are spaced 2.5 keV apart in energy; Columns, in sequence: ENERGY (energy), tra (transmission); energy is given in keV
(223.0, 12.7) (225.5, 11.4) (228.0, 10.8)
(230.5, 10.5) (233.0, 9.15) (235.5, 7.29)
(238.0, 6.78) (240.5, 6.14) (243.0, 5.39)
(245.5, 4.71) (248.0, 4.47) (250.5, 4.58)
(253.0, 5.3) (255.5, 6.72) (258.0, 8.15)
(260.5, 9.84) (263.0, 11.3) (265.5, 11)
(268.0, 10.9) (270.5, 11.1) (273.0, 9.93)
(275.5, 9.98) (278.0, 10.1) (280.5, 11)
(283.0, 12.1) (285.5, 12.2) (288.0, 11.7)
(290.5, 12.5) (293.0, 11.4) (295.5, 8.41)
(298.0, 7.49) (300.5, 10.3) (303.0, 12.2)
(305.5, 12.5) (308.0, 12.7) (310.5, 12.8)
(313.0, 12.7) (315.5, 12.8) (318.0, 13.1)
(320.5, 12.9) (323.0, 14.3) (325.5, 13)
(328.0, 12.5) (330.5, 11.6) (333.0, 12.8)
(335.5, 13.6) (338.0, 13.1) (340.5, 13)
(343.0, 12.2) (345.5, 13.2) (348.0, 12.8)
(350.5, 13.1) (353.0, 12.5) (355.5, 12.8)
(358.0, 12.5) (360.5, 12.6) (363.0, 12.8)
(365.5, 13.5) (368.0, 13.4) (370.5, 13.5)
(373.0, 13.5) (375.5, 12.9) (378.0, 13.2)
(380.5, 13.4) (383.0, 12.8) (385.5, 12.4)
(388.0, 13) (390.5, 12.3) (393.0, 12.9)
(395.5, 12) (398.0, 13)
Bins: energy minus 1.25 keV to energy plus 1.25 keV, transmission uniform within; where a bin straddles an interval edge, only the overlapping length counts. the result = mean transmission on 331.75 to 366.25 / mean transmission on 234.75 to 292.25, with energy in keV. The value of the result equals 1.45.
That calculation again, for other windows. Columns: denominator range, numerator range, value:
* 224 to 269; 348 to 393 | 1.61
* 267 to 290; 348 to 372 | 1.17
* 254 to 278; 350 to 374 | 1.32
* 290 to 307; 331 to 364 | 1.21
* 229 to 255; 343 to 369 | 1.99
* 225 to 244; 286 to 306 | 1.29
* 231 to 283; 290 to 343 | 1.46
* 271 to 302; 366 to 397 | 1.22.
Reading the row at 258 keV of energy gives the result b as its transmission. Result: 8.15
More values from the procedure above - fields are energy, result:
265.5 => 11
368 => 13.4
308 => 12.7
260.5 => 9.84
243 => 5.39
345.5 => 13.2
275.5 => 9.98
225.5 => 11.4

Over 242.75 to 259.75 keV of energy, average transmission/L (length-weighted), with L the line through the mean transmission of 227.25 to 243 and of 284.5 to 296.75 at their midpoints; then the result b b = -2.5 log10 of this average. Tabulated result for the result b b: 0.49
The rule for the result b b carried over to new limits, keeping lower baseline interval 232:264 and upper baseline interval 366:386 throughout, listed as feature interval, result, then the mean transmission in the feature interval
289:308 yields -0.159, 10.8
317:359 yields -0.146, 12.9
